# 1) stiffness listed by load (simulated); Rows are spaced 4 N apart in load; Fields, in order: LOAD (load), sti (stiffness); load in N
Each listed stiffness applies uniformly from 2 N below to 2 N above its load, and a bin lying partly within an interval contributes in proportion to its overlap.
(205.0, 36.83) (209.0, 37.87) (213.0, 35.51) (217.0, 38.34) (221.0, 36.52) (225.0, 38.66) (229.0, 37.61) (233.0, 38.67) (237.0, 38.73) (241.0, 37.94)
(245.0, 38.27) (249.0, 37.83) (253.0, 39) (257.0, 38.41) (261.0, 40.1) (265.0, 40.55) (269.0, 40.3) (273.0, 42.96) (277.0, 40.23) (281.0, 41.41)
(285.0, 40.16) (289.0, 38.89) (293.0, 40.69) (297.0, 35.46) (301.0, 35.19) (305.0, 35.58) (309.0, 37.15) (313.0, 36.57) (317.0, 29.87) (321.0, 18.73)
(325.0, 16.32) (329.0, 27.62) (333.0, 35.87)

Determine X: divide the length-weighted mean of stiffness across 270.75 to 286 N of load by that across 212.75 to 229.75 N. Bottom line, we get 1.10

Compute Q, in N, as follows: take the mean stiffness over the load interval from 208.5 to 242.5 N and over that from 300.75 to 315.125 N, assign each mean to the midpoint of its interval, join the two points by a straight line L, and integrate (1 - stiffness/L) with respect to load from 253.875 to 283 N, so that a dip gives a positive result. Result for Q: -2.8 N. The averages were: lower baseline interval 37.8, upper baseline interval 36.2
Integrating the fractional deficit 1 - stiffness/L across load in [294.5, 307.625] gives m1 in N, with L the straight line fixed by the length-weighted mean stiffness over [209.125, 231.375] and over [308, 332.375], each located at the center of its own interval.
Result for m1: -2.7 N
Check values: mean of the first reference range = 37.4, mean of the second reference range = 27.8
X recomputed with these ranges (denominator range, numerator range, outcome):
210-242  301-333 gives 0.79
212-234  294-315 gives 0.96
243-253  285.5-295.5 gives 1.04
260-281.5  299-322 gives 0.80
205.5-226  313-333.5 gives 0.70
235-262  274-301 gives 1.02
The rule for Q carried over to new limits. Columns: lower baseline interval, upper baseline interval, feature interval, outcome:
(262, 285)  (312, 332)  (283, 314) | -4.2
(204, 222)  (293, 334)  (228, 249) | -1.6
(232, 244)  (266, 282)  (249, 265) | 0.3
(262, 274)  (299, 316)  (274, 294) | -0.8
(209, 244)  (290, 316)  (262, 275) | -1.4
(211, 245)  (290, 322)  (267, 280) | -2.0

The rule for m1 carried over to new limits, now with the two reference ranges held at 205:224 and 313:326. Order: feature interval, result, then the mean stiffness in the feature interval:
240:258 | -2.95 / 38.3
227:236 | -0.82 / 38.2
